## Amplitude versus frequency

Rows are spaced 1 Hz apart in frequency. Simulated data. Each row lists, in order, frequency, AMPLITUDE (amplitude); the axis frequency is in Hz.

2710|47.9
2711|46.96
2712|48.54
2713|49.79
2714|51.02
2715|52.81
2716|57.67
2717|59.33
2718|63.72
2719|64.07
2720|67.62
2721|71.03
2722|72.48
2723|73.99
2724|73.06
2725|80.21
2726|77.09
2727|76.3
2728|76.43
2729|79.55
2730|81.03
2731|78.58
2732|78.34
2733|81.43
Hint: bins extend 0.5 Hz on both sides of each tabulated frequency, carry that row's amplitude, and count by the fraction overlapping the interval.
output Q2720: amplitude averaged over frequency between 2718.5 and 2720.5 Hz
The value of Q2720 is 65.8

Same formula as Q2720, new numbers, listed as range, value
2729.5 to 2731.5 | 79.8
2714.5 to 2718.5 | 58.4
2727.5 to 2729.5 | 78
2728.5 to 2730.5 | 80.3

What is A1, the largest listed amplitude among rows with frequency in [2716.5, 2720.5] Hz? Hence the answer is 67.62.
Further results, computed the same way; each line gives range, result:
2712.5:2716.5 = 57.67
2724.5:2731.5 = 81.03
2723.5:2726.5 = 80.21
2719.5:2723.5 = 73.99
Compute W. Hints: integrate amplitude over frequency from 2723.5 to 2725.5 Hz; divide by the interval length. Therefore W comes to 76.6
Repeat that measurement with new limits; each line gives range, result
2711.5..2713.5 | 49.2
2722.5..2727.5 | 76.1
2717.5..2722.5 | 67.8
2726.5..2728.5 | 76.4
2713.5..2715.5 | 51.9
